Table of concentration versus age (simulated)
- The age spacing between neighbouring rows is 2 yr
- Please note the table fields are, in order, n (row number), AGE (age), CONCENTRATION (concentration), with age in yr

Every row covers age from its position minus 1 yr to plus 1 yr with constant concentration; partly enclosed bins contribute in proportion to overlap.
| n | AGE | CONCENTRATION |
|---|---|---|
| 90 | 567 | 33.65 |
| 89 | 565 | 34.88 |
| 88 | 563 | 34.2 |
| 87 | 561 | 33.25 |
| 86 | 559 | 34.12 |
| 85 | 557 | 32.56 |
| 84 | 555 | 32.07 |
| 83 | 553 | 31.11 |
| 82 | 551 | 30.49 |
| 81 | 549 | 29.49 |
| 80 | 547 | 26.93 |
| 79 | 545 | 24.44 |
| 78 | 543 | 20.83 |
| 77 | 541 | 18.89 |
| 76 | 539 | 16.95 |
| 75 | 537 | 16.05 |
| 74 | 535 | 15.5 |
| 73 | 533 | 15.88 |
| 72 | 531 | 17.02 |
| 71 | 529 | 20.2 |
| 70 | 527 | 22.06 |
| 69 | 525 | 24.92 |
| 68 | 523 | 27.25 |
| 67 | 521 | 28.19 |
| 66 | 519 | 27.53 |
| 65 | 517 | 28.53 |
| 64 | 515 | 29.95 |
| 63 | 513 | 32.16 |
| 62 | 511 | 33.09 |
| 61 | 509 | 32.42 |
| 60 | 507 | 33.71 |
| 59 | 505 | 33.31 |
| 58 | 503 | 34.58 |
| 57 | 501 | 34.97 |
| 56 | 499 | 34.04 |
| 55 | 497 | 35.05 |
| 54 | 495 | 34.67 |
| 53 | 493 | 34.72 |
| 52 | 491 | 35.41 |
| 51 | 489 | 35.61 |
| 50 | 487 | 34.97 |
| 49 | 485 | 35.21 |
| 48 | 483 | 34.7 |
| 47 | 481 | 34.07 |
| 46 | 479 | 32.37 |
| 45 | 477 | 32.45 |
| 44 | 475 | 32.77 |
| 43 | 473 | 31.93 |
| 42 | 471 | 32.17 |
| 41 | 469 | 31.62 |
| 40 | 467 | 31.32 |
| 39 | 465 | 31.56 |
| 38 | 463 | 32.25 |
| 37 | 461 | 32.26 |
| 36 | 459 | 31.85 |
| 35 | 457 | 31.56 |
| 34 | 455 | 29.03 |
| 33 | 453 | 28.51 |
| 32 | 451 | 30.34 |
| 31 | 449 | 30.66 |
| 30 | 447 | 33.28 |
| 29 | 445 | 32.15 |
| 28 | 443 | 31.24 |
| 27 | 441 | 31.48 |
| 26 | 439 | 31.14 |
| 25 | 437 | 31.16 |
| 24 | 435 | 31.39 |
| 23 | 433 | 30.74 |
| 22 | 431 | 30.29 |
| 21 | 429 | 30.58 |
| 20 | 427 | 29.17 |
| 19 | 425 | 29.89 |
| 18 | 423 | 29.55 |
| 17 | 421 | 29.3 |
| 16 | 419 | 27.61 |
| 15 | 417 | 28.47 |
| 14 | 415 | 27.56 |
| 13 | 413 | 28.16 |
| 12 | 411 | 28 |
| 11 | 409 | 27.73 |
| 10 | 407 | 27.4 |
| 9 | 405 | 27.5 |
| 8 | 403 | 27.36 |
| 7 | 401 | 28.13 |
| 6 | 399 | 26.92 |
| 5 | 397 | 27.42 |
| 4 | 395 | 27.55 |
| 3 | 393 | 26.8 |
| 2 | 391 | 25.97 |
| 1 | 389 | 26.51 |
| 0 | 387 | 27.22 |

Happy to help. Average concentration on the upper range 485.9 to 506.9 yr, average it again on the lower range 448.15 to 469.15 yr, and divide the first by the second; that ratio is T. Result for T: 1.12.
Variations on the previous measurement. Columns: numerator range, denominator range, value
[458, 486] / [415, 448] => 1.07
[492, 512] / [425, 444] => 1.11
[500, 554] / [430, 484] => 0.83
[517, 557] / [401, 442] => 0.82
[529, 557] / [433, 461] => 0.74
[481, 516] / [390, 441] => 1.19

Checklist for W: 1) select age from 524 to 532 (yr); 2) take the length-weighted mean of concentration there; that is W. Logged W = 21.1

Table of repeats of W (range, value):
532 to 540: 16.1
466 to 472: 31.7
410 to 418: 28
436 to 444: 31.3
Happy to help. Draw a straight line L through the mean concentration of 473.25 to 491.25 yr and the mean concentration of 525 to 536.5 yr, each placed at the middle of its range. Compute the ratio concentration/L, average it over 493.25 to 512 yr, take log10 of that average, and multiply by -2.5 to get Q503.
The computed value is -0.23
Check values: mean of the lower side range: 34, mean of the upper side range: 18.6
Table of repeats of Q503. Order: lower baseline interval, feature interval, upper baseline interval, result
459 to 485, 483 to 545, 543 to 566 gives 0.13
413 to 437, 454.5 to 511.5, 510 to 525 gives -0.14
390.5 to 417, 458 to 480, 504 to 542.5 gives -0.22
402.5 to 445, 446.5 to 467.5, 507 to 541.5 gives -0.13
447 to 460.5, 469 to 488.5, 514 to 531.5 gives -0.16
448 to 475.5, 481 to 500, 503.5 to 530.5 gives -0.17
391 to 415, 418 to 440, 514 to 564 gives -0.11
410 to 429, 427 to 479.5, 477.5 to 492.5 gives 0.01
